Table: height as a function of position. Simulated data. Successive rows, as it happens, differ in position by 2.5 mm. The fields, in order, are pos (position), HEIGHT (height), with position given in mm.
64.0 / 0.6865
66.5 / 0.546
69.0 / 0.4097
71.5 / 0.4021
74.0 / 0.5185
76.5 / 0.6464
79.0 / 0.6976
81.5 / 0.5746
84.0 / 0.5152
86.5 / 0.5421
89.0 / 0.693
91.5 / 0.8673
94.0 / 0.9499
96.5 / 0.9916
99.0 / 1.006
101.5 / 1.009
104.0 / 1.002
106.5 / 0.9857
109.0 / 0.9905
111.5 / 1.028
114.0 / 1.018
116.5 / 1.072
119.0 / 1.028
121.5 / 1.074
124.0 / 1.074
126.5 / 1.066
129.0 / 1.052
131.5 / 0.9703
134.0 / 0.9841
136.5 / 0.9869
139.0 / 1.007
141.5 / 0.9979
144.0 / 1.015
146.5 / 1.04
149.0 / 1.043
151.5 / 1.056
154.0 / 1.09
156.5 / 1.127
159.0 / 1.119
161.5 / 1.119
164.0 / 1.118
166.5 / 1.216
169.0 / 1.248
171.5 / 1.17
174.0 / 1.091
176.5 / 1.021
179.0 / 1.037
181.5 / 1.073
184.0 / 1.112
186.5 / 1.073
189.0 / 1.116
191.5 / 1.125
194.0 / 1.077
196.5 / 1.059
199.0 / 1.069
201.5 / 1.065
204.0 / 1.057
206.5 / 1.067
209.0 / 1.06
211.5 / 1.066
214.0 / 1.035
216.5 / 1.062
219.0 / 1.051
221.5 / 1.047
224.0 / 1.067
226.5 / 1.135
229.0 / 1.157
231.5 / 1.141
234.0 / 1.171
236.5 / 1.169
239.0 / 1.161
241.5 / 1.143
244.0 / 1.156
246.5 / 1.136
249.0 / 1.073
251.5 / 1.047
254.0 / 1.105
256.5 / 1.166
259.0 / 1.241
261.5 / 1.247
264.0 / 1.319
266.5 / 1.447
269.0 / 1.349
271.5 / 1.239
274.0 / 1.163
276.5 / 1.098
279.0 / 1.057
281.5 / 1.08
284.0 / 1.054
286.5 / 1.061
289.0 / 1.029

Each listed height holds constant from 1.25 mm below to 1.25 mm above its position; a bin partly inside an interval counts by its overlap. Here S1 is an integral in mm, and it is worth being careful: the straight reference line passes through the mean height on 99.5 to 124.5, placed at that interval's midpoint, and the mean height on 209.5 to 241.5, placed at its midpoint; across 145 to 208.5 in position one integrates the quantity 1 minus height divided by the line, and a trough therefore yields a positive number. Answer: -1.4 mm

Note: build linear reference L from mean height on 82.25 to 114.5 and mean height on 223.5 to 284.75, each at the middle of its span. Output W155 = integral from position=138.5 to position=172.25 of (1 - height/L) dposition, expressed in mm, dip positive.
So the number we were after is -3.8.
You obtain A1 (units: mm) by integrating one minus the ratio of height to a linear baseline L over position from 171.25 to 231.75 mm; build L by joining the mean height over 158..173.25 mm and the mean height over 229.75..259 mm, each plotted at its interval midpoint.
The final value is 3.84 mm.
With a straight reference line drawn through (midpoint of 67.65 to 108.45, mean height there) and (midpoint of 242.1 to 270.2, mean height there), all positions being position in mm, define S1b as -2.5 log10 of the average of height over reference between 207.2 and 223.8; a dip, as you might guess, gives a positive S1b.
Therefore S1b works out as 0.04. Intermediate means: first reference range 0.742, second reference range 1.21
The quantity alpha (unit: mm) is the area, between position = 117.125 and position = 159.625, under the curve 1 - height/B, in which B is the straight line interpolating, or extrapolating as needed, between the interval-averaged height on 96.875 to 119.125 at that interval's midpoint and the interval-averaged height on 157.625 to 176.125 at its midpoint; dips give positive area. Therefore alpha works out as 1.6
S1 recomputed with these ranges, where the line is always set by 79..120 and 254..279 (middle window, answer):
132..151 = -0.73 mm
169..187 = -0.77 mm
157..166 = -1.00 mm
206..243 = 1.43 mm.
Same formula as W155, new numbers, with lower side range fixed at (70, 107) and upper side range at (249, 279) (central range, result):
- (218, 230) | 0.1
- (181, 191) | -0.9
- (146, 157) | -1.8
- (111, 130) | -4.9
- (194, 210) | -0.3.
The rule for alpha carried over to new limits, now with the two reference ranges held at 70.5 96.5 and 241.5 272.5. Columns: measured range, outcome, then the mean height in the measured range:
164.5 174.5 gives -2.7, 1.18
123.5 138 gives -3.8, 1.02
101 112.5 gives -4.2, 1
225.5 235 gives -0.2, 1.15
